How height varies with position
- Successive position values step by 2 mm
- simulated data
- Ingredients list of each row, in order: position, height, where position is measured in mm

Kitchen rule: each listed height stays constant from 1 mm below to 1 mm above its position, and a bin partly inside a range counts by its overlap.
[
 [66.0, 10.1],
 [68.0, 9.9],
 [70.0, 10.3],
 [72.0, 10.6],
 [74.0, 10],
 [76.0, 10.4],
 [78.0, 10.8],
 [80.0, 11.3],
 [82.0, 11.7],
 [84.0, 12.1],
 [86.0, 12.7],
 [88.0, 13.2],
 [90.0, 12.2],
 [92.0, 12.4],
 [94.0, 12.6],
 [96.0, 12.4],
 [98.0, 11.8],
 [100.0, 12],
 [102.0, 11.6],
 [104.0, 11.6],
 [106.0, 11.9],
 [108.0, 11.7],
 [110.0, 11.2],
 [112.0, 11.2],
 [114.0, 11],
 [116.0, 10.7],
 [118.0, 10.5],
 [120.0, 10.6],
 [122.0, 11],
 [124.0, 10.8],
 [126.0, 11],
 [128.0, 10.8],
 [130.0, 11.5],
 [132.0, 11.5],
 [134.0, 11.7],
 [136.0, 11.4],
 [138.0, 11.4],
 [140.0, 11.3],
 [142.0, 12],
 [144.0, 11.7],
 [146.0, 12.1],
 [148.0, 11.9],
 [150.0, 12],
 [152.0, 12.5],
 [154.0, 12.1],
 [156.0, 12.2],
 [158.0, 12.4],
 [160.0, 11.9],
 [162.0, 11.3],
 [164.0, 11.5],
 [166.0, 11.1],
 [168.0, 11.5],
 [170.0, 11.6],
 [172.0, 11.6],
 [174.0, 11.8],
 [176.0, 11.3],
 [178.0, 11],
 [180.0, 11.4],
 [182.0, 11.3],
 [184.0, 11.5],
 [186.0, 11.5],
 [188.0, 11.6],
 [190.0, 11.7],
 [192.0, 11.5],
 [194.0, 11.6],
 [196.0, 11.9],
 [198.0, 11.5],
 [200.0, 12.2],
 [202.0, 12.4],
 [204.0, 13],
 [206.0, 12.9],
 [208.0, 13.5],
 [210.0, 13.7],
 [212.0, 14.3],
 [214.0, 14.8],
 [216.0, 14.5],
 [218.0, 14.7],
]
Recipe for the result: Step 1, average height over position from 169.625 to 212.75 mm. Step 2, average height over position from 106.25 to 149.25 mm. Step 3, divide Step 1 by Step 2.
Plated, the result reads 1.06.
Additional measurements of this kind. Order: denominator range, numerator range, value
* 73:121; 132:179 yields 1.01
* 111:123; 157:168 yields 1.07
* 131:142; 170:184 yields 0.99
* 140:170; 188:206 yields 1.01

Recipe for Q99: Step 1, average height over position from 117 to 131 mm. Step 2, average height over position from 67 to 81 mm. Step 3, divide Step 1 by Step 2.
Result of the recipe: 1.04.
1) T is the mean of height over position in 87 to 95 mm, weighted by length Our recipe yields 12.6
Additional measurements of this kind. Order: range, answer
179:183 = 11.4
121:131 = 11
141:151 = 11.9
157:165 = 11.8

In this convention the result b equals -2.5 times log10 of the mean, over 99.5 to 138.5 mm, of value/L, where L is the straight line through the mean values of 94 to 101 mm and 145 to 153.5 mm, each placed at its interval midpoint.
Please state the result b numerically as 0.08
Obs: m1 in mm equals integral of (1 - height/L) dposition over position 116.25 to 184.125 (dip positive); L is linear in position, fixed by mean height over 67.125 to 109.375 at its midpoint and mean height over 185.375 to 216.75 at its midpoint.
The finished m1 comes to 3.78 mm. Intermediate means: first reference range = 11.6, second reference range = 12.7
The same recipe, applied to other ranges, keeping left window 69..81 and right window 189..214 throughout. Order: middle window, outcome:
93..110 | -1.4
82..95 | -2.0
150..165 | -0.1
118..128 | 0.5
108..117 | 0.1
